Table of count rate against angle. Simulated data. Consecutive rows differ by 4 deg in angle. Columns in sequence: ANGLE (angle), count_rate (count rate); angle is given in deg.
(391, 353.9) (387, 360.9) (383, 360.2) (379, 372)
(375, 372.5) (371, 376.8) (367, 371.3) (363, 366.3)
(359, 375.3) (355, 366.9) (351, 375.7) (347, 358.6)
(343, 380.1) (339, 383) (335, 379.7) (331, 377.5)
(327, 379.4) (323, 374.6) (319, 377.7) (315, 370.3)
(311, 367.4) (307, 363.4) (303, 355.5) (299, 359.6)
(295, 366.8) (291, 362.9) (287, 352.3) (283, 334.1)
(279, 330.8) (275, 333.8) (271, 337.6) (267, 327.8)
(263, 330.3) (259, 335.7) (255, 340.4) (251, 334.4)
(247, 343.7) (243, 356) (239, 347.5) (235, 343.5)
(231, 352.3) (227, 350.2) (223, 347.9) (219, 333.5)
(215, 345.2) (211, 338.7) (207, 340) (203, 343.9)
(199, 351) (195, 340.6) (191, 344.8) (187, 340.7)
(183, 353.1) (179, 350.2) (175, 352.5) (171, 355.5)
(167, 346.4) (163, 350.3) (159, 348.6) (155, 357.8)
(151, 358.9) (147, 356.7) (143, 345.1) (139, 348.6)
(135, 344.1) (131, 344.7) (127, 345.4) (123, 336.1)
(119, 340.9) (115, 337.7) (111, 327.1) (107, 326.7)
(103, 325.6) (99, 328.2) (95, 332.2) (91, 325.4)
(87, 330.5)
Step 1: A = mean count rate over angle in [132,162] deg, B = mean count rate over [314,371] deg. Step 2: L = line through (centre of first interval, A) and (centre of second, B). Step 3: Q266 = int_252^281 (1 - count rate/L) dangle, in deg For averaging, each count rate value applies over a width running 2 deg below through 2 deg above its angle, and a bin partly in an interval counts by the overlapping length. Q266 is 2.50 deg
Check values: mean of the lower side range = 351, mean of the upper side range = 374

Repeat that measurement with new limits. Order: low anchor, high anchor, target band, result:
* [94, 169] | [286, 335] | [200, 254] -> 1.8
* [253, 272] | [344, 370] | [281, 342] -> -2.5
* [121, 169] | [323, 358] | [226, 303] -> 4.3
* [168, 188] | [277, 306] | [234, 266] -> 1.0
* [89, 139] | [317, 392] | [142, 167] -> -0.8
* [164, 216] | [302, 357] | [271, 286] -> 1.2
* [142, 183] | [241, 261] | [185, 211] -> 0.4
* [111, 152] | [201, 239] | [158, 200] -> -0.5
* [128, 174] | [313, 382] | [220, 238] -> 0.6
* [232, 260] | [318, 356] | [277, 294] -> 0.5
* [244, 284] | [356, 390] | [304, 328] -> -1.3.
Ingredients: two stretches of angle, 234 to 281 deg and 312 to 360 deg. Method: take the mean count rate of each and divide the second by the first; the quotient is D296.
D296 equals 1.11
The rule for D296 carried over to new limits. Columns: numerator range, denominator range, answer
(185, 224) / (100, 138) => 1.02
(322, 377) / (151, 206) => 1.07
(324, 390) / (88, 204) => 1.08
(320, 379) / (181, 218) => 1.09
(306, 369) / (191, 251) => 1.08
